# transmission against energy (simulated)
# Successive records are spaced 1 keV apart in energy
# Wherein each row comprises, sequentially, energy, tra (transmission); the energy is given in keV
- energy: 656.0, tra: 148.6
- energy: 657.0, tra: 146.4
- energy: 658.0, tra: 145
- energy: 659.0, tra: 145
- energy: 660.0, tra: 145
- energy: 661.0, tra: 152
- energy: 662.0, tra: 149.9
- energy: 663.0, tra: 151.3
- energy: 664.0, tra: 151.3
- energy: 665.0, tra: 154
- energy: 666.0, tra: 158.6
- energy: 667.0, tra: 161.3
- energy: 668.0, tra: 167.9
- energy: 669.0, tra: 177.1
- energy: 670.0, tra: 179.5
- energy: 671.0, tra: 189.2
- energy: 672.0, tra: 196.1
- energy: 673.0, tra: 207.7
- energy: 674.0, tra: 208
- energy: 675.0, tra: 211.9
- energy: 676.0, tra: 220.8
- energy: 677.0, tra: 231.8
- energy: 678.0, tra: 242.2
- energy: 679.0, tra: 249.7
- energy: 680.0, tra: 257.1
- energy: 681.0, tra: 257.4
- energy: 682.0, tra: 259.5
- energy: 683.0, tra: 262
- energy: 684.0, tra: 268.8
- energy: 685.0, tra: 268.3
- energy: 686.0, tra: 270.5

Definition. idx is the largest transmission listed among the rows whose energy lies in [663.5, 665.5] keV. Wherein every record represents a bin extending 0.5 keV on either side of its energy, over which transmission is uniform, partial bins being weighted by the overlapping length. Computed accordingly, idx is 154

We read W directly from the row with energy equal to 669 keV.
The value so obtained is 177.1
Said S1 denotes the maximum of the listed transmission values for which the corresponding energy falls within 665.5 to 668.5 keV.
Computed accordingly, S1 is 167.9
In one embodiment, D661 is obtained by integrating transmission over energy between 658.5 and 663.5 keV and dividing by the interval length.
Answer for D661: 149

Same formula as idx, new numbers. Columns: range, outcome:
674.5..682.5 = 259.5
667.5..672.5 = 196.1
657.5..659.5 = 145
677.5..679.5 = 249.7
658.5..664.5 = 152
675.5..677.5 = 231.8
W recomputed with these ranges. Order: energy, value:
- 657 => 146.4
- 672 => 196.1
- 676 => 220.8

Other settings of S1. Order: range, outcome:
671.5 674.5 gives 208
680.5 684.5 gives 268.8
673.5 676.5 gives 220.8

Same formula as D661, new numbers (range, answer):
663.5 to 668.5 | 159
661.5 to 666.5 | 153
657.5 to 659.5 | 145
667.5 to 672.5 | 182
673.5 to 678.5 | 223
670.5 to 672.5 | 193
